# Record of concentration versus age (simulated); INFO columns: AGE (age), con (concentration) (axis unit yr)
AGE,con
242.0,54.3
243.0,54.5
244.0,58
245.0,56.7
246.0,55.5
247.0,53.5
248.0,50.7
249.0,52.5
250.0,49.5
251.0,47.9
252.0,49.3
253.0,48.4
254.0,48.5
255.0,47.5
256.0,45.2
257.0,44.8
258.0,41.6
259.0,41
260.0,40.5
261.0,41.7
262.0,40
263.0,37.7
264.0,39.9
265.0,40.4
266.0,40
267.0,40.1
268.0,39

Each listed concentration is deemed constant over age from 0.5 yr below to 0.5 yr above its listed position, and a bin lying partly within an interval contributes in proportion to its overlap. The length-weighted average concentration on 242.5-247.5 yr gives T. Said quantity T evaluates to 55.6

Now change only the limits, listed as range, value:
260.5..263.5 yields 39.8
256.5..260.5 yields 42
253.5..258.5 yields 45.5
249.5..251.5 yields 48.7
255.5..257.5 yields 45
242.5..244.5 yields 56.2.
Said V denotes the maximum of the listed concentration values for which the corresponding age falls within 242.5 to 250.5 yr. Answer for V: 58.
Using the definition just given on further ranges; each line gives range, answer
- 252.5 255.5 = 48.5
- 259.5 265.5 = 41.7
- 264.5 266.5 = 40.4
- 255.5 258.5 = 45.2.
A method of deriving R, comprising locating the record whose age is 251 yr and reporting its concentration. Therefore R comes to 47.9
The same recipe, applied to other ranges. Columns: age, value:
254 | 48.5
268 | 39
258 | 41.6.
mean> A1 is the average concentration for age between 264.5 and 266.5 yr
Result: 40.2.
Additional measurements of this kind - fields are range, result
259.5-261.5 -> 41.1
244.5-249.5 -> 53.8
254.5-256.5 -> 46.4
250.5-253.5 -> 48.5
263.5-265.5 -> 40.1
